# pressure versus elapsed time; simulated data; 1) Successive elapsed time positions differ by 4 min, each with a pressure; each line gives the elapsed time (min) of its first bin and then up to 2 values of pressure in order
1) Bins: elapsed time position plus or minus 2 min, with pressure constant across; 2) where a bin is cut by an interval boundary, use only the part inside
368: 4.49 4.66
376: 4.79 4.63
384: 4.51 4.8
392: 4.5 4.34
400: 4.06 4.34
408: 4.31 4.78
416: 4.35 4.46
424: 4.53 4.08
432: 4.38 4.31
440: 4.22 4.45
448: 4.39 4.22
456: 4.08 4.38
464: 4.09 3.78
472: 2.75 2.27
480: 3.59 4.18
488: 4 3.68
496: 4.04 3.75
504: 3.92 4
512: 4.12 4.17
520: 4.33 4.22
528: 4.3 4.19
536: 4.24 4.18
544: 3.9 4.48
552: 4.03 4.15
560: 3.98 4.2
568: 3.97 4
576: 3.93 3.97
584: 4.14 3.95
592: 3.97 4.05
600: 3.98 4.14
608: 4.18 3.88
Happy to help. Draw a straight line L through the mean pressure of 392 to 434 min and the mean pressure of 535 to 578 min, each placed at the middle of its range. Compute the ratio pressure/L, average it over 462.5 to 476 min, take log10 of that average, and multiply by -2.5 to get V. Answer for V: 0.27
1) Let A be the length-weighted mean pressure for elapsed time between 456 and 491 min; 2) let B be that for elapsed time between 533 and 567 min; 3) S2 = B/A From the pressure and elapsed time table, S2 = 1.13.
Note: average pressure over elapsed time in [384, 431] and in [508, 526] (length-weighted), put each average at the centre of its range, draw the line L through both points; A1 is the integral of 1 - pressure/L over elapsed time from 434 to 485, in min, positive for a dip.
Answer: 4.9 min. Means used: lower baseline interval 4.42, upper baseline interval 4.19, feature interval 3.9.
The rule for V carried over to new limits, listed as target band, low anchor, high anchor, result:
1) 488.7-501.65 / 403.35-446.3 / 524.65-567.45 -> 0.11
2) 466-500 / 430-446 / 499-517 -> 0.16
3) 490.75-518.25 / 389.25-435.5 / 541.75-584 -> 0.06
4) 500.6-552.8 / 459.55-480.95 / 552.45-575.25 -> -0.10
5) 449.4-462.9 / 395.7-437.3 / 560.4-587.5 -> 0.01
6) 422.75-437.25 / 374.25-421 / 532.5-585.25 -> 0.02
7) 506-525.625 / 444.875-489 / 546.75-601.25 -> -0.07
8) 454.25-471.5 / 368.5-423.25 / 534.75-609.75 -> 0.10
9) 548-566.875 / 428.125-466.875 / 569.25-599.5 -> -0.02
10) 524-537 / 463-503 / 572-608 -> -0.12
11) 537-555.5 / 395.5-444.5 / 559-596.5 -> -0.02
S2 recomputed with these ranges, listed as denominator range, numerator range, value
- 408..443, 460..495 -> 0.82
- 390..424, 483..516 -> 0.90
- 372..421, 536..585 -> 0.91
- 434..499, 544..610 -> 1.04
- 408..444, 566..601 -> 0.91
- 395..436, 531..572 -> 0.95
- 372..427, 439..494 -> 0.86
